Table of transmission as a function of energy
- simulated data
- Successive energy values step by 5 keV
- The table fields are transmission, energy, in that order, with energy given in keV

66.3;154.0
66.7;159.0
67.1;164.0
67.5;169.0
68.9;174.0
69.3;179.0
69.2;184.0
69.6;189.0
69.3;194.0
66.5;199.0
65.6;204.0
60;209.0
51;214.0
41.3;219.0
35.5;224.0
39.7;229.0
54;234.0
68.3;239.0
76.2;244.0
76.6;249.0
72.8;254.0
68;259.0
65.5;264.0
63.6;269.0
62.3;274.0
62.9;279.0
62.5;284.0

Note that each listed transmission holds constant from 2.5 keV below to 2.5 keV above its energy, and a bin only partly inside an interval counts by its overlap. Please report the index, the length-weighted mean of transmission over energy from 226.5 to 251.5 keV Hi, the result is 63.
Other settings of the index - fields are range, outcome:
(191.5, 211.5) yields 65.3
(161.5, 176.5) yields 67.8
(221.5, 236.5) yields 43.1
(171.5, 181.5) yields 69.1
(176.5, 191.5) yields 69.4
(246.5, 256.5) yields 74.7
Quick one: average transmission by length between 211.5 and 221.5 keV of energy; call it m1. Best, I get 46.1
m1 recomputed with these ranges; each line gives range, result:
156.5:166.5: 66.9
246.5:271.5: 69.3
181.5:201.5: 68.7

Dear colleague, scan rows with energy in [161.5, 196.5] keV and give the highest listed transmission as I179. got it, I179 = 69.6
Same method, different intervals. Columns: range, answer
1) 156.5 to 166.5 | 67.1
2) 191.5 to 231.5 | 69.3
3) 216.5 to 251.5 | 76.6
